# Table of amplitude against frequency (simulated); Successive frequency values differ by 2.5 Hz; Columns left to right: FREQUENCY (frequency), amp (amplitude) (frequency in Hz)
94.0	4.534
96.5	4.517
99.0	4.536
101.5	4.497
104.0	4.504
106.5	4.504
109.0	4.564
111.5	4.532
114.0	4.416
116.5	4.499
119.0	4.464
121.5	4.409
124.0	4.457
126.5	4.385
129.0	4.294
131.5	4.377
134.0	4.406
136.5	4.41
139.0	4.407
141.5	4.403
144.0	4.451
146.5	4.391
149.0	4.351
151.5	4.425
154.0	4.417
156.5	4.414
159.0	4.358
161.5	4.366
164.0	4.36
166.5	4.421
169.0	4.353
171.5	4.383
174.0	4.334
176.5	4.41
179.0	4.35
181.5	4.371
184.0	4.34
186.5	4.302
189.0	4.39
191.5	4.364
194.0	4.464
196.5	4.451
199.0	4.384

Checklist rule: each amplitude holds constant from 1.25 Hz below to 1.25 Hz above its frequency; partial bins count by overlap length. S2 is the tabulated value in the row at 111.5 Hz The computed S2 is 4.532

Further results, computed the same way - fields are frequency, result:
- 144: 4.451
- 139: 4.407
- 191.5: 4.364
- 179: 4.35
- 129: 4.294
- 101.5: 4.497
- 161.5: 4.366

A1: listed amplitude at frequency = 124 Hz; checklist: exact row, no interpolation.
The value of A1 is 4.457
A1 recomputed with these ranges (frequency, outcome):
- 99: 4.536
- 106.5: 4.504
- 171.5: 4.383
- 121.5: 4.409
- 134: 4.406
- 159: 4.358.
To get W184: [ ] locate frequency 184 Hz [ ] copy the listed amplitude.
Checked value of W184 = 4.34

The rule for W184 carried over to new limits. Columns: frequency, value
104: 4.504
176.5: 4.41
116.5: 4.499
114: 4.416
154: 4.417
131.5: 4.377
